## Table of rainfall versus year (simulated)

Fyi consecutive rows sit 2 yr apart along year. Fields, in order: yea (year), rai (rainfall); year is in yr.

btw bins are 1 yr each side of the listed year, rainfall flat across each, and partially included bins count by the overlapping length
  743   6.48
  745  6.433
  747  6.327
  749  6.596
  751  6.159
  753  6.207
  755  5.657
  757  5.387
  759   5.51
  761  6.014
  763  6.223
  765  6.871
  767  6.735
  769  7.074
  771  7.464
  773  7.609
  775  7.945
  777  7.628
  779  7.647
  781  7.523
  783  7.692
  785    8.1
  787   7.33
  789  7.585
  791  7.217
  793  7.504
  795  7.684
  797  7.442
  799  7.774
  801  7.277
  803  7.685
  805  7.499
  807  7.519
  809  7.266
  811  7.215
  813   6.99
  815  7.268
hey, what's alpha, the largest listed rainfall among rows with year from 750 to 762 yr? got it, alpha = 6.207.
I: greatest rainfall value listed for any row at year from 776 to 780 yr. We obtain 7.647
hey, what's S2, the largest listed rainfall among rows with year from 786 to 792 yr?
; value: 7.585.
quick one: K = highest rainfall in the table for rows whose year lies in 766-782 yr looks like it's 7.945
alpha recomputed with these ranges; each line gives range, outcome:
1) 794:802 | 7.774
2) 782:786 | 8.1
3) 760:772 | 7.464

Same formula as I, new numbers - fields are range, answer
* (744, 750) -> 6.596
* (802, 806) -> 7.685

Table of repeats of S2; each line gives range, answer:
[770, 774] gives 7.609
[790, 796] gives 7.684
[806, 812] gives 7.519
